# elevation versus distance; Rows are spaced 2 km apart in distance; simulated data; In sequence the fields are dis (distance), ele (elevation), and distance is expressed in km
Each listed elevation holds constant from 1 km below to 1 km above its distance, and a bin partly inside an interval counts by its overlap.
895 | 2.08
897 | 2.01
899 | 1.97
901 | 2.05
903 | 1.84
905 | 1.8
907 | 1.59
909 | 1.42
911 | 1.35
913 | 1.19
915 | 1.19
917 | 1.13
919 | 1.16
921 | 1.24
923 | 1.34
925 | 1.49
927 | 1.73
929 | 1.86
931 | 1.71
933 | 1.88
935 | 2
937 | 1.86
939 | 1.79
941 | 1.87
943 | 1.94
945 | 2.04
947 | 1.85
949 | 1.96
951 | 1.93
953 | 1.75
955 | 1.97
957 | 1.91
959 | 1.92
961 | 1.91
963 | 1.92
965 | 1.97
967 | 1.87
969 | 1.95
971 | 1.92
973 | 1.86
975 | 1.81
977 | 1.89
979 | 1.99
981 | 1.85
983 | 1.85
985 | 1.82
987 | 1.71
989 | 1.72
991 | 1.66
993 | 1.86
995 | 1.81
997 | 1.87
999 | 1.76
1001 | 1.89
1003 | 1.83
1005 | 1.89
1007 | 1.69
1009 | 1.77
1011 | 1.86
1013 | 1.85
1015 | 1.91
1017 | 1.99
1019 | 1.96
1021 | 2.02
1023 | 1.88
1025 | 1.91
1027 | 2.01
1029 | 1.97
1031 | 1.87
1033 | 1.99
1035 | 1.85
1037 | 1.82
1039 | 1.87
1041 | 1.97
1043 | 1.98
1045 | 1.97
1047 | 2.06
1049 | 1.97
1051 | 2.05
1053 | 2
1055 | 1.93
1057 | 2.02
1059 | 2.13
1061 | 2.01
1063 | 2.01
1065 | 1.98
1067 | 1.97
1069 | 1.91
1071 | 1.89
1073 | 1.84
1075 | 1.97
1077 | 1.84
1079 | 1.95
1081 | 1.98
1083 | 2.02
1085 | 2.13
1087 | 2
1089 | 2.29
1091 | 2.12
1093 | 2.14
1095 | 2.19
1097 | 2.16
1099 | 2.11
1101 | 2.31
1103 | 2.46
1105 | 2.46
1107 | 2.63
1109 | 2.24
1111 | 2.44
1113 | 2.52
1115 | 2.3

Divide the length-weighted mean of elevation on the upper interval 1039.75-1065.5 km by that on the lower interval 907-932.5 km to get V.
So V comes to 1.4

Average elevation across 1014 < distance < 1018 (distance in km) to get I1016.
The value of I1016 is 1.95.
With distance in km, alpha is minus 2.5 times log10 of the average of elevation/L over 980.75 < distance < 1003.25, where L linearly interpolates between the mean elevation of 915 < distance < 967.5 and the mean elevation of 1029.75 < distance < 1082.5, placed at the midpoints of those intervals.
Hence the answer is 0.03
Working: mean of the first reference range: 1.76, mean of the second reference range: 1.96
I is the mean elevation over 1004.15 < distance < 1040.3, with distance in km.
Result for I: 1.9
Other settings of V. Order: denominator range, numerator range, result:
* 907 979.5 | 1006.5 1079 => 1.12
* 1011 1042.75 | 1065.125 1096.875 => 1.05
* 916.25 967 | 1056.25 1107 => 1.18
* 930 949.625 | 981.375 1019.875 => 0.97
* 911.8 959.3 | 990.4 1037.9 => 1.11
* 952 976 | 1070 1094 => 1.06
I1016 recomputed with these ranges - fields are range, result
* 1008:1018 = 1.88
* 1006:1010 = 1.73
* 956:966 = 1.93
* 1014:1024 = 1.95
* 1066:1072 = 1.92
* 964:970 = 1.93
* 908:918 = 1.26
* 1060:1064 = 2.01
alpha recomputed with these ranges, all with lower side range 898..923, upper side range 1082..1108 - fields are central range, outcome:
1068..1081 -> 0.13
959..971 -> -0.13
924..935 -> -0.13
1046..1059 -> 0.02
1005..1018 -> 0.03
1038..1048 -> 0.03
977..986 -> -0.06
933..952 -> -0.18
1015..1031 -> -0.01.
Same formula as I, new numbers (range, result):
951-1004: 1.86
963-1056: 1.89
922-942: 1.75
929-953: 1.89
